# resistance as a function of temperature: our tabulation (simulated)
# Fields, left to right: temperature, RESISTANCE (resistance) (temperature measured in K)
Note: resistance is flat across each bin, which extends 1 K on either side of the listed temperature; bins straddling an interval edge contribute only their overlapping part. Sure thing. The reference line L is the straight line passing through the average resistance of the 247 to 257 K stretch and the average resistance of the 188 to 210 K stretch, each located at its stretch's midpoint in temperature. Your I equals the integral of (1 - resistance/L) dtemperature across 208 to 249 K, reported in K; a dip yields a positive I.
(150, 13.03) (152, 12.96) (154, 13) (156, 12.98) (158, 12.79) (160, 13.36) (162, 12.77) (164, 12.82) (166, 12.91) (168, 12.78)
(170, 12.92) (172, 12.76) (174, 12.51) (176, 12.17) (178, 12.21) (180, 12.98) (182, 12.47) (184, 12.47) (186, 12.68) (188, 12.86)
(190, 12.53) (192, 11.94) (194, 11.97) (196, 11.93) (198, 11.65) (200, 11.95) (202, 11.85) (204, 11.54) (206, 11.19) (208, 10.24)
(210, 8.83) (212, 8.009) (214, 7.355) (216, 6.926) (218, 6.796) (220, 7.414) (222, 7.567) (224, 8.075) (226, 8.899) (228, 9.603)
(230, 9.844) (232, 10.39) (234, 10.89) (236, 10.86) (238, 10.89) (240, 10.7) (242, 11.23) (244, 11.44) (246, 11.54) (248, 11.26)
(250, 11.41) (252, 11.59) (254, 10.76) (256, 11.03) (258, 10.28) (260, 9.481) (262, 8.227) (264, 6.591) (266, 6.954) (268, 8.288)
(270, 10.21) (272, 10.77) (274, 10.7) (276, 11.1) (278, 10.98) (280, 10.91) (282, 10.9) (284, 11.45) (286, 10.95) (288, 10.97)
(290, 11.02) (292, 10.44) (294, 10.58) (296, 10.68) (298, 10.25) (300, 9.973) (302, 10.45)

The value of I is 6.9 K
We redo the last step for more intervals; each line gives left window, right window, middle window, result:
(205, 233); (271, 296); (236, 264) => -2.6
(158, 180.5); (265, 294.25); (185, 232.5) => 7.4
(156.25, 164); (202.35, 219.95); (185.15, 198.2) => -2.3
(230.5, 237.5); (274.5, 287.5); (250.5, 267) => 2.2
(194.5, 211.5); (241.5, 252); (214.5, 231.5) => 4.6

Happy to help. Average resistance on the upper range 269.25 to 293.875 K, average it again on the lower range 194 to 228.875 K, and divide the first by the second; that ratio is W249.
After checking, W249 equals 1.15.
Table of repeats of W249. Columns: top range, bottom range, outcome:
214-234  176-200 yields 0.69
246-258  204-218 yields 1.27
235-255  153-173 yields 0.87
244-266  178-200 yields 0.82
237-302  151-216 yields 0.88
